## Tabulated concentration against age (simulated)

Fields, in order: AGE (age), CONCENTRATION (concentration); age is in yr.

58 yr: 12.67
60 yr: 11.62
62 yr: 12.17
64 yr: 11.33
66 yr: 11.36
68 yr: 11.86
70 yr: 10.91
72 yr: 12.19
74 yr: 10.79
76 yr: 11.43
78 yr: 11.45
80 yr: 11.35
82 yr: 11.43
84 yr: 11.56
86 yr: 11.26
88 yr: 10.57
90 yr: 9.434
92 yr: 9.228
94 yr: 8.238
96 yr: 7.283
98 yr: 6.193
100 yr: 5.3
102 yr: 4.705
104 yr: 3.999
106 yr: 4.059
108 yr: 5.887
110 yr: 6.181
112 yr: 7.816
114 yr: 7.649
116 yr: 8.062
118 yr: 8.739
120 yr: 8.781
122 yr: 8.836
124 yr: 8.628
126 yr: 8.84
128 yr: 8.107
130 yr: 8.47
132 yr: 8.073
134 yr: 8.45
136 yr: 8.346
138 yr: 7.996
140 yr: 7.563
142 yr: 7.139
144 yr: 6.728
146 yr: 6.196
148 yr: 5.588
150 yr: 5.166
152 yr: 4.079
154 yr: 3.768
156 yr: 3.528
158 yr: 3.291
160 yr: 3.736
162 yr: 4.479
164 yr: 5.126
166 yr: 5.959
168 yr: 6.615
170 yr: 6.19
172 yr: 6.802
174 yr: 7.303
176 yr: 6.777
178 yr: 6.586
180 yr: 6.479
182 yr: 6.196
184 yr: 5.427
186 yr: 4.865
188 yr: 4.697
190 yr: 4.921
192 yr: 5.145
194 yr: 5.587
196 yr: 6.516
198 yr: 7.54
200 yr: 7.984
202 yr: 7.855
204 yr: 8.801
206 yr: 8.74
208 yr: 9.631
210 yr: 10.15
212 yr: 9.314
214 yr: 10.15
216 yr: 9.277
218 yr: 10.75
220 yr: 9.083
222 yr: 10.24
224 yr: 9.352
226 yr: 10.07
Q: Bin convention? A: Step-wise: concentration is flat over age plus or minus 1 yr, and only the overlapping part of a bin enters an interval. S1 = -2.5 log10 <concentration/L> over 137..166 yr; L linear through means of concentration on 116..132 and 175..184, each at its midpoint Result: 0.38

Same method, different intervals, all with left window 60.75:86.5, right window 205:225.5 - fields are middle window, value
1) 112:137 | 0.28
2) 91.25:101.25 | 0.49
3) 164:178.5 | 0.49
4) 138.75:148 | 0.48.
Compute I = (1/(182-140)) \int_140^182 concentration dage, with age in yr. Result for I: 5.64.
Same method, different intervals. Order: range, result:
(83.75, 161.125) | 7.07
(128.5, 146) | 7.76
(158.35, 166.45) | 4.62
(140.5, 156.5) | 5.4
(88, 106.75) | 6.74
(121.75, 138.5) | 8.41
